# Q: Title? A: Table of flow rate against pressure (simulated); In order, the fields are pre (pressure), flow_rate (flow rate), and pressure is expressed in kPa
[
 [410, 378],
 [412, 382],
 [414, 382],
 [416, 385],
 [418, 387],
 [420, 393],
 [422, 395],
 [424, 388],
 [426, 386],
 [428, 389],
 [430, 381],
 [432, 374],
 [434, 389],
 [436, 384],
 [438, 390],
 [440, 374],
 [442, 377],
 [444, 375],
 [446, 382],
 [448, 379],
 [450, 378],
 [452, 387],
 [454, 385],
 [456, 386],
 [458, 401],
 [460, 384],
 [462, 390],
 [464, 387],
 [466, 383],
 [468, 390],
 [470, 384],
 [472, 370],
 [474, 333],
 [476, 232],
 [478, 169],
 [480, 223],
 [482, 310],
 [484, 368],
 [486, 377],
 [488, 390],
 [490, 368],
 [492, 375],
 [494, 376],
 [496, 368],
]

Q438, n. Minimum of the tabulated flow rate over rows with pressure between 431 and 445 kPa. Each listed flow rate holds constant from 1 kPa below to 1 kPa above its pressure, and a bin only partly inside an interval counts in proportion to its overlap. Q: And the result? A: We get 374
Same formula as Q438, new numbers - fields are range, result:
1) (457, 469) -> 383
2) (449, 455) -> 378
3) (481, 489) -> 310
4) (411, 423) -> 382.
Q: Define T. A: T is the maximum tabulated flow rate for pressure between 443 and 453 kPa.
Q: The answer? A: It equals 387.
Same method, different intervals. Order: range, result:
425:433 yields 389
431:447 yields 390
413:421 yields 393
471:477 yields 370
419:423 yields 395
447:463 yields 401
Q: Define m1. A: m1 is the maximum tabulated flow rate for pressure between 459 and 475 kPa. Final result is 390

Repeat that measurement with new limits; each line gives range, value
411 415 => 382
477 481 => 223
